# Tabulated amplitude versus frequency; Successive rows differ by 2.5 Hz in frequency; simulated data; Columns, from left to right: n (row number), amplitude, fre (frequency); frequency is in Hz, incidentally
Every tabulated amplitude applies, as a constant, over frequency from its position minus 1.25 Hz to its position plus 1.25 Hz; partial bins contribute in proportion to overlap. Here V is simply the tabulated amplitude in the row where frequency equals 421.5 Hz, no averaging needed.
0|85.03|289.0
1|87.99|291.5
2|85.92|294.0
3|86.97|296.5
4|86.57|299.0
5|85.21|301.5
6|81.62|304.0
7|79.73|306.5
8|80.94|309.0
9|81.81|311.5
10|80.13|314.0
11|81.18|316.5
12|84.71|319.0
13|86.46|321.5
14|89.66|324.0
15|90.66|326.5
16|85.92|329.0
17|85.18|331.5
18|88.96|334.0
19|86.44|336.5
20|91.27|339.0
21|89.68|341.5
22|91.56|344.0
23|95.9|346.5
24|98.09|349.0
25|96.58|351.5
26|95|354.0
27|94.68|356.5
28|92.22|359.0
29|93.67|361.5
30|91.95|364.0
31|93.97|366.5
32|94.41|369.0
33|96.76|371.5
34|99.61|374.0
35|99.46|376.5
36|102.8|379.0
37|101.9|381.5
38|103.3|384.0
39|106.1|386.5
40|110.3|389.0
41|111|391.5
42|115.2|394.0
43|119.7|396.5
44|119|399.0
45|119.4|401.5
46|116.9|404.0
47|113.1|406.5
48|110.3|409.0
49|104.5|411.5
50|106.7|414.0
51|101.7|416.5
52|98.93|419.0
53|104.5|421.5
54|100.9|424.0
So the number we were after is 104.5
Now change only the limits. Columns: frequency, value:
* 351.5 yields 96.58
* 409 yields 110.3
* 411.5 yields 104.5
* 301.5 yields 85.21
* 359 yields 92.22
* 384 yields 103.3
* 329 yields 85.92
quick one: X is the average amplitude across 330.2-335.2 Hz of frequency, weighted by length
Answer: 87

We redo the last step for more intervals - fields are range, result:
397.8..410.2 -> 116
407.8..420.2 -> 104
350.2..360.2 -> 94.6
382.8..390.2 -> 107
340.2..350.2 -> 93.8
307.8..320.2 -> 81.7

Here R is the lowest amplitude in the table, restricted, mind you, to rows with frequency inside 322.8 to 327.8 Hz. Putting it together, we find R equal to 89.66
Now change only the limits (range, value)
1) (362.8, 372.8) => 91.95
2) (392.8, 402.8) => 115.2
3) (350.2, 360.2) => 92.22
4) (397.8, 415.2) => 104.5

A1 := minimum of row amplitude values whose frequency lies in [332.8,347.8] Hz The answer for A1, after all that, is 86.44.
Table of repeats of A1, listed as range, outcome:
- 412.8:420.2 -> 98.93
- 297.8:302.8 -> 85.21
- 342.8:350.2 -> 91.56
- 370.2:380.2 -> 96.76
